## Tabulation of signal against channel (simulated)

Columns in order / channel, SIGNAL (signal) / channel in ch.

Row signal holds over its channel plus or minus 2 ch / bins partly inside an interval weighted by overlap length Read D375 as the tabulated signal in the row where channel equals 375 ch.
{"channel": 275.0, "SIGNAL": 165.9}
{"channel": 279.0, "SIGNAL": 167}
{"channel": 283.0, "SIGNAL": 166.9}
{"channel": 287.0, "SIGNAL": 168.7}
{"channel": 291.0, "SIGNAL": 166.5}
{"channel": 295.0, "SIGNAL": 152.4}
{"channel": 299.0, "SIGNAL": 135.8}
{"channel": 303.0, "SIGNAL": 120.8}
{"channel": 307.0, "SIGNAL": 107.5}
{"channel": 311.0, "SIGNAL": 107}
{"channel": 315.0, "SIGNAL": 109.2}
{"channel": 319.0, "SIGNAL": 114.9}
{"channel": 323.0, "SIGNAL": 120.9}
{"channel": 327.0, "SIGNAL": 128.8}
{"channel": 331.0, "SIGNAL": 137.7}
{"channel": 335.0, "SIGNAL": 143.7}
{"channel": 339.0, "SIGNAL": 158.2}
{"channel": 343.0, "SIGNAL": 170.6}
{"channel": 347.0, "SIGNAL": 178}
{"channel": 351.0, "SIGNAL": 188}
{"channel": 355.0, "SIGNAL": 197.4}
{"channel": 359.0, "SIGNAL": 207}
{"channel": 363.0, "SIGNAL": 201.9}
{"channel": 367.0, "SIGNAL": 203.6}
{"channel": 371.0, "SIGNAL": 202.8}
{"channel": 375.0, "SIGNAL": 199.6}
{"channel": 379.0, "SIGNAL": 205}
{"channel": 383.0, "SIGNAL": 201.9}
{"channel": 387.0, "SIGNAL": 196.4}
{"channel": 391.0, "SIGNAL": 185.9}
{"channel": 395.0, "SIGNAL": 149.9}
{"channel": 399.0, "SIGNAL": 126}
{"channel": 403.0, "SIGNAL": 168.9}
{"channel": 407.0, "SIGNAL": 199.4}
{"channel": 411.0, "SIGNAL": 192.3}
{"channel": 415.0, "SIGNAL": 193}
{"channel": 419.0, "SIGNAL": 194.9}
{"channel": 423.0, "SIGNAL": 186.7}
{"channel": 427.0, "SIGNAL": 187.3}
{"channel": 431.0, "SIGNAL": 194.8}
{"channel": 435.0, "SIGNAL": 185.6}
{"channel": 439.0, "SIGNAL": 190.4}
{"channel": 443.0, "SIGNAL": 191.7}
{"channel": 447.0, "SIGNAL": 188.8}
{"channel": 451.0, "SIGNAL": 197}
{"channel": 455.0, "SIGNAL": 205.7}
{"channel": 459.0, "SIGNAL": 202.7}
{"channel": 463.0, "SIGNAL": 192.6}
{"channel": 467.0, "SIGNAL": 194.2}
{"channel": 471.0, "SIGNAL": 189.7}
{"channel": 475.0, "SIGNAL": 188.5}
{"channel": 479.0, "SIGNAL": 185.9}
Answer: 199.6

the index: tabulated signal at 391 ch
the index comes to 185.9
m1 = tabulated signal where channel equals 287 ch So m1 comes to 168.7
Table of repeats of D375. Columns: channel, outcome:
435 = 185.6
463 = 192.6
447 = 188.8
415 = 193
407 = 199.4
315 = 109.2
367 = 203.6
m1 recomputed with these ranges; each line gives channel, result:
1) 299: 135.8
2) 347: 178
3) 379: 205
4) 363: 201.9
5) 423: 186.7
